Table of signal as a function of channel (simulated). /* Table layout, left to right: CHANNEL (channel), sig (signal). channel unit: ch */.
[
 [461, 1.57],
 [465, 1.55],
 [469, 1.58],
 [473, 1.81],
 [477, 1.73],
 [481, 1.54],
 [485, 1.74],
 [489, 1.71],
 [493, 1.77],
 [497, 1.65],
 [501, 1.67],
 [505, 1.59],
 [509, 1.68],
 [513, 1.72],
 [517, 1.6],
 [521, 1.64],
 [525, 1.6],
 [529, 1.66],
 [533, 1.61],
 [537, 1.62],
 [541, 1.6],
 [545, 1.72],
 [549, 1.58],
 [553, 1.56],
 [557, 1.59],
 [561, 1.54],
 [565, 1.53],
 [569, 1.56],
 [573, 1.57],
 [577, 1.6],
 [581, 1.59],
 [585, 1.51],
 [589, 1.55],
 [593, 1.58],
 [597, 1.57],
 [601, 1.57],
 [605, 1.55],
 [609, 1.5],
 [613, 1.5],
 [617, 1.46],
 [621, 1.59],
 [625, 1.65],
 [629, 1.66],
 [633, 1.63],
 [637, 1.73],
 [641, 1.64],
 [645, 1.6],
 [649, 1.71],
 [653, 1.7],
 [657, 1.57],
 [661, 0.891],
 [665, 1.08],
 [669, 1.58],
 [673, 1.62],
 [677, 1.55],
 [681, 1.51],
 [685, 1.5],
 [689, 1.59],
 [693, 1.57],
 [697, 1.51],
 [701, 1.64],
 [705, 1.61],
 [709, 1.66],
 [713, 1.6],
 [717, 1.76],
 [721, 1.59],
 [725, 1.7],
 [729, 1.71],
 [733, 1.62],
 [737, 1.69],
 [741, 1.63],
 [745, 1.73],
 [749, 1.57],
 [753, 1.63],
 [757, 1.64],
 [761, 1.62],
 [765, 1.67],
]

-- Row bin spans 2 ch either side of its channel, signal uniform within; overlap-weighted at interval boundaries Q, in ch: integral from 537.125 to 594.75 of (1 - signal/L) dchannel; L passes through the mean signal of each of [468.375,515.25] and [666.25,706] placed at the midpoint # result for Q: 2.0 ch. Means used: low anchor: 1.69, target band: 1.58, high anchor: 1.56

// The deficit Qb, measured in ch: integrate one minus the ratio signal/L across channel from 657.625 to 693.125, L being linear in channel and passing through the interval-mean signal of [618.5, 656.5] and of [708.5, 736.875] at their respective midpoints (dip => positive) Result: 4.9 ch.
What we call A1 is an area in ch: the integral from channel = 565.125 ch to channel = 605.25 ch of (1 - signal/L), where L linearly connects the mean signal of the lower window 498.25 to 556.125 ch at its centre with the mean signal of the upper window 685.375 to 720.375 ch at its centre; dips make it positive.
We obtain 1.5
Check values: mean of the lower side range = 1.63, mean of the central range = 1.56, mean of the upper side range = 1.61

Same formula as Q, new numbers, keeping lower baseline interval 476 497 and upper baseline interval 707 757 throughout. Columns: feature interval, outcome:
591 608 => 1.14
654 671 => 3.69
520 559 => 1.55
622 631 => 0.13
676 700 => 1.75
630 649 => 0.15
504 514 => 0.14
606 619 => 1.42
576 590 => 0.98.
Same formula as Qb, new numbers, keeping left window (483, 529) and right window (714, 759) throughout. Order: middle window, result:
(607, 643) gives 1.5 ch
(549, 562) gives 0.8 ch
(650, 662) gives 1.5 ch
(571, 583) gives 0.6 ch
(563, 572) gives 0.6 ch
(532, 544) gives 0.4 ch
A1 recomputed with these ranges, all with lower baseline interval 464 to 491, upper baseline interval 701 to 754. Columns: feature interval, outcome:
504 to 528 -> 0.4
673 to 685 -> 0.8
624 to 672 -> 3.6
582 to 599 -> 1.1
